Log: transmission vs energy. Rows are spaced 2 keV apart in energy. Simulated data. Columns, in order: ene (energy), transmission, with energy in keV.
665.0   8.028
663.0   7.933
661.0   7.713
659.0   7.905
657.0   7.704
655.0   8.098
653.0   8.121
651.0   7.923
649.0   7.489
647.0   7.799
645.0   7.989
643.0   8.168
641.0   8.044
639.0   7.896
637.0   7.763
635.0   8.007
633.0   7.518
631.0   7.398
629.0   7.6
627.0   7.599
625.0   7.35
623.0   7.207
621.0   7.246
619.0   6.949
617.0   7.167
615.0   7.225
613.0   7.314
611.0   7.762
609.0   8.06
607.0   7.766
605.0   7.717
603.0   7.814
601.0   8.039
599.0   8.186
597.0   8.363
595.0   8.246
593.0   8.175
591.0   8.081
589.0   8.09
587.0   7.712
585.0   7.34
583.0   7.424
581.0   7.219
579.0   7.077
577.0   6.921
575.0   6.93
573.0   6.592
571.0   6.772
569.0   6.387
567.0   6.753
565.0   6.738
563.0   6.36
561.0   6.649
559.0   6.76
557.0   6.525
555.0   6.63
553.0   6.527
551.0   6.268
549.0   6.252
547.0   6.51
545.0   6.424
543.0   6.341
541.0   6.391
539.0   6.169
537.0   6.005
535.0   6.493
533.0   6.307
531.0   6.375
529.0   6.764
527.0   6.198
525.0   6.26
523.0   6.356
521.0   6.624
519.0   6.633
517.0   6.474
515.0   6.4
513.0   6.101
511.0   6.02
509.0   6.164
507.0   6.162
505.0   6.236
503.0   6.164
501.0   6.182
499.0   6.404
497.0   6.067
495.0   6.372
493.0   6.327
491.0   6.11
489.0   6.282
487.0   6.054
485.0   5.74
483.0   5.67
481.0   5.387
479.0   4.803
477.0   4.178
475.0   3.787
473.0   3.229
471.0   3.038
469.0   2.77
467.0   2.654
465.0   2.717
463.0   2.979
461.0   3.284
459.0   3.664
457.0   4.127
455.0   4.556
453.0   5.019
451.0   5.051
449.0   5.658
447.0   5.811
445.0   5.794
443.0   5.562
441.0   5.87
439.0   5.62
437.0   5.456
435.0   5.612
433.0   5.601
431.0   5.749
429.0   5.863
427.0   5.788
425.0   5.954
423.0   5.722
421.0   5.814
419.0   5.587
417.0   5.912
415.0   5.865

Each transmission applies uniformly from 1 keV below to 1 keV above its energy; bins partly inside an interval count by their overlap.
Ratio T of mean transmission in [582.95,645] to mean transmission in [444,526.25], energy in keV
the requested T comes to 1.47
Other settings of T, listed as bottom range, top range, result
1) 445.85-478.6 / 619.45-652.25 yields 1.95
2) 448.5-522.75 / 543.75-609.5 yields 1.39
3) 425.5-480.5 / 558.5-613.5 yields 1.60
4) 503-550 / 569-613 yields 1.20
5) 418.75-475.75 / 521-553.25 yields 1.33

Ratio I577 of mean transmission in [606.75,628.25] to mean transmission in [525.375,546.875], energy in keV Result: 1.17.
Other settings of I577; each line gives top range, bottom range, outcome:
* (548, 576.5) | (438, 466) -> 1.40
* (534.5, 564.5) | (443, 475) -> 1.58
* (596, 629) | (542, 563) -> 1.17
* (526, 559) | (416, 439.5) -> 1.12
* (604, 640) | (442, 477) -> 1.84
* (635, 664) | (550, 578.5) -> 1.19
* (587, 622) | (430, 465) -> 1.57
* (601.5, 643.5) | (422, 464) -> 1.47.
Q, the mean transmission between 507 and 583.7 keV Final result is 6.51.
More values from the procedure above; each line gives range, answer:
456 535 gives 5.37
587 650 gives 7.74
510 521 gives 6.35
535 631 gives 7.14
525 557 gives 6.38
